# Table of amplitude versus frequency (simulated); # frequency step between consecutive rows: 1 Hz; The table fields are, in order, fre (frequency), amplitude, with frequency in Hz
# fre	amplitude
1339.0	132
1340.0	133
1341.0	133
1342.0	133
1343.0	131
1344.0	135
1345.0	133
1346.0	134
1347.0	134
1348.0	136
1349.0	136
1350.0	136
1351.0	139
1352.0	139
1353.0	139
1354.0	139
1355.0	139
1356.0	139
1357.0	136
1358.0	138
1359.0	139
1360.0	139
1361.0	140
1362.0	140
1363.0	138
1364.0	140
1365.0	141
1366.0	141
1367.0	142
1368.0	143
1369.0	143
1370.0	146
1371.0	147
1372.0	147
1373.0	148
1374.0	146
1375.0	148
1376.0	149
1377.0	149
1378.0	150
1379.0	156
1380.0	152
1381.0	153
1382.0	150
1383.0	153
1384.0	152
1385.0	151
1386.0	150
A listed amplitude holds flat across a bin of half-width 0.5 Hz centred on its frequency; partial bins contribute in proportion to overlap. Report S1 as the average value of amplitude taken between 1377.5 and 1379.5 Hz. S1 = 153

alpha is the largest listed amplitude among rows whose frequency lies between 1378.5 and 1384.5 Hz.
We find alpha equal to 156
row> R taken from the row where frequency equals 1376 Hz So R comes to 149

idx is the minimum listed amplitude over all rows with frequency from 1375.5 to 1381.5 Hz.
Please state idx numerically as 149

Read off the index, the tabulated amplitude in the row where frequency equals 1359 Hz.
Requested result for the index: 139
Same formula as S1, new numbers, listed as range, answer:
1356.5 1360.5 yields 138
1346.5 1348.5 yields 135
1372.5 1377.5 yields 148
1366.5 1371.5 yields 144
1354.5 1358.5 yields 138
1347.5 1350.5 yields 136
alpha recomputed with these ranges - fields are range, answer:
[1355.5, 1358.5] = 139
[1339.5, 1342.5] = 133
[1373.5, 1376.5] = 149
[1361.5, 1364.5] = 140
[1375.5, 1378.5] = 150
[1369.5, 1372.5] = 147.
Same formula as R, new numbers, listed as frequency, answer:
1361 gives 140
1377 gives 149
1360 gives 139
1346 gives 134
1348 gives 136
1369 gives 143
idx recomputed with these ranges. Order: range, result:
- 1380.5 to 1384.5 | 150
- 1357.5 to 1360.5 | 138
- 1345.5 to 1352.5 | 134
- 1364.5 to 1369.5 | 141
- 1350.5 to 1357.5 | 136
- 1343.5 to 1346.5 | 133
